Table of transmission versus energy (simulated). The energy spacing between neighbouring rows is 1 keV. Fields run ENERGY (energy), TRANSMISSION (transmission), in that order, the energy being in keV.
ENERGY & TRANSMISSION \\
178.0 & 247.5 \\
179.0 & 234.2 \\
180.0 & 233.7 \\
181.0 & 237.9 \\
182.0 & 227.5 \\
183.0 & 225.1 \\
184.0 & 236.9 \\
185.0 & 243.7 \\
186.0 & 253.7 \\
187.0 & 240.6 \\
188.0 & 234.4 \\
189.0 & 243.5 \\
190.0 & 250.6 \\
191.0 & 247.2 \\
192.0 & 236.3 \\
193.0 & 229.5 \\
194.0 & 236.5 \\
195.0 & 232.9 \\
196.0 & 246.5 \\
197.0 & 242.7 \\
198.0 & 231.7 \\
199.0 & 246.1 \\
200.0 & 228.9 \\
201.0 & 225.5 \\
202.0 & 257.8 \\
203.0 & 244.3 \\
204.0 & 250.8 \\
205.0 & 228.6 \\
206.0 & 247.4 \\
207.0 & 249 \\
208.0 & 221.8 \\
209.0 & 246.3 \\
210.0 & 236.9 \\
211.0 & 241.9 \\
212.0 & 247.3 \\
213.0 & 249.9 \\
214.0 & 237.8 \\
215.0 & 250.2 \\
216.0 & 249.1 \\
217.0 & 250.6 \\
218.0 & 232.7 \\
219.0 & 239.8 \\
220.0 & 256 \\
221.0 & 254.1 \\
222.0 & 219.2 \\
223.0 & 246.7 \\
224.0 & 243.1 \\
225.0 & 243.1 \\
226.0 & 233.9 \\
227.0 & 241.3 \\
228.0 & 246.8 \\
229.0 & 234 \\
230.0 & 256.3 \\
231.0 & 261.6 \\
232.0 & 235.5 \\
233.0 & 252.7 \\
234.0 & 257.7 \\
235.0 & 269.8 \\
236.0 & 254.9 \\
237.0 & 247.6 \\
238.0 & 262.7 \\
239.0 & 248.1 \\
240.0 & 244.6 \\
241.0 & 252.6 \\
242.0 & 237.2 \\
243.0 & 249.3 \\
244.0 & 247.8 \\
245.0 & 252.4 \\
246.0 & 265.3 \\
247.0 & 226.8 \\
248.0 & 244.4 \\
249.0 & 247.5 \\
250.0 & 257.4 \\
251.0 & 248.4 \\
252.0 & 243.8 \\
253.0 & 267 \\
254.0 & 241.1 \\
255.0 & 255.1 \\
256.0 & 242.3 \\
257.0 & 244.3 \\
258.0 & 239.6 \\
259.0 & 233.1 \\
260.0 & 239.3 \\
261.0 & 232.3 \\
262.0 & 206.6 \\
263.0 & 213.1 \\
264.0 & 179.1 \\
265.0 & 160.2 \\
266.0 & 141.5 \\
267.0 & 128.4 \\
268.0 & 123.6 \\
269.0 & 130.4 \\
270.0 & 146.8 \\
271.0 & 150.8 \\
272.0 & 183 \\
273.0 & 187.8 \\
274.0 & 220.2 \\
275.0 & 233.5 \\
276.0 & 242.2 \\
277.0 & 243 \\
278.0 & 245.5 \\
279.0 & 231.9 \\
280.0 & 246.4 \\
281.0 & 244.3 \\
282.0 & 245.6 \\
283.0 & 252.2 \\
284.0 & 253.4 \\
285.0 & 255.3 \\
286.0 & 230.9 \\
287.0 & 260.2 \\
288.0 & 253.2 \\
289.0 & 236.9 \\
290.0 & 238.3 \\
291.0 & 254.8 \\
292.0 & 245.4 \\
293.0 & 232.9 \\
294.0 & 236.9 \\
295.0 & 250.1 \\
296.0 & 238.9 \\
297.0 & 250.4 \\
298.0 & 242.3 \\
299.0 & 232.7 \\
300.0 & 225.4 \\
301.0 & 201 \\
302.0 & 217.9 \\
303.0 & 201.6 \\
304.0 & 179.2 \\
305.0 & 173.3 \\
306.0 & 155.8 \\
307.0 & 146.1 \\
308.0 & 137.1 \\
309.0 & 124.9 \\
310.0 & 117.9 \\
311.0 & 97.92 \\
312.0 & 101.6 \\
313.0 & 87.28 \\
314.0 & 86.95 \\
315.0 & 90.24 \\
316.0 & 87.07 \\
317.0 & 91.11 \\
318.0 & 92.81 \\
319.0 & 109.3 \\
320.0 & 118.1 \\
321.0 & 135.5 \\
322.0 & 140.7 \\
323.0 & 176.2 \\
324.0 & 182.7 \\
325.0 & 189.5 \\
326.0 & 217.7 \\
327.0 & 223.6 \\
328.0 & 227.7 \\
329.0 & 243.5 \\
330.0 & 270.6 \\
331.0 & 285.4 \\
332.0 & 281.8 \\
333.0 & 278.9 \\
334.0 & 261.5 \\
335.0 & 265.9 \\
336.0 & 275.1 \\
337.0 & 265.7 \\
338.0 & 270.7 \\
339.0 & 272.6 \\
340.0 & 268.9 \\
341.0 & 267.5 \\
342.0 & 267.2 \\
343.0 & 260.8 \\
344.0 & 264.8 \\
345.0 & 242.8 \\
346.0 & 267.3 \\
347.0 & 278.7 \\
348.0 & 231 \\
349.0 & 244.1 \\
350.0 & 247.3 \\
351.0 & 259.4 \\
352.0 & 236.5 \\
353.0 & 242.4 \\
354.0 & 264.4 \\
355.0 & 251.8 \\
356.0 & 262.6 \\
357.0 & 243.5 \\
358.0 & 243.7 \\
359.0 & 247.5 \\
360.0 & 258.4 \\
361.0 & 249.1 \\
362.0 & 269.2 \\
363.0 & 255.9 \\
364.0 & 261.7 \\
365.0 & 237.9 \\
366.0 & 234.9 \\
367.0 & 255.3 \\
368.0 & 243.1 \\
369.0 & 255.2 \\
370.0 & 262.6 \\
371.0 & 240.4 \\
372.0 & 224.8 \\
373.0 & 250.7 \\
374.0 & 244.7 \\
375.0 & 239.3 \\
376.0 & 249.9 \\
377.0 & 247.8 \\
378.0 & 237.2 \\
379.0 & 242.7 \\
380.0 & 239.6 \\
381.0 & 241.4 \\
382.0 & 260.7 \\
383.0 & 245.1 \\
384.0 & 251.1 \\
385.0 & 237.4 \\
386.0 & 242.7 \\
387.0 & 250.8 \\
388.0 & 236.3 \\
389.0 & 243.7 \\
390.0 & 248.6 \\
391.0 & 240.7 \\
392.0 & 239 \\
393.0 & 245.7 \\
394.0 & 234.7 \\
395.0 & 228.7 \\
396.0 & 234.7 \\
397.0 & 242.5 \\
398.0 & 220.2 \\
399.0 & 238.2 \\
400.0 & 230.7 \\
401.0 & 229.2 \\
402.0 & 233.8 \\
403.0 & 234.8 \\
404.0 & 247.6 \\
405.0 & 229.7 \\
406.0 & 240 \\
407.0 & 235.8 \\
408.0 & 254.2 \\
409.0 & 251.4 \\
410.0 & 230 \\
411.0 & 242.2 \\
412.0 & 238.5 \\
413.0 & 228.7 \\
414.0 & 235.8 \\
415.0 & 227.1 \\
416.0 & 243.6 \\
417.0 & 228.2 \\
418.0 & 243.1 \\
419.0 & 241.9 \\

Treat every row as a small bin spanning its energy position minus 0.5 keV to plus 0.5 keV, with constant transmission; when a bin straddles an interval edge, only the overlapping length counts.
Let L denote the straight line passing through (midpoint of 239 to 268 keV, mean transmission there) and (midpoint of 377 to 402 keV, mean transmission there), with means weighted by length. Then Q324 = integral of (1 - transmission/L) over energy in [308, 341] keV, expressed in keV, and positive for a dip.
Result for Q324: 6.85 keV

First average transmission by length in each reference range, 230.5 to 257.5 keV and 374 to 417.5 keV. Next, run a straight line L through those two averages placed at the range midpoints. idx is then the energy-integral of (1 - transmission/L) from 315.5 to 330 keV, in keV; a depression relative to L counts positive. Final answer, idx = 4.8 keV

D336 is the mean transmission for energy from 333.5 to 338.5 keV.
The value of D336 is 268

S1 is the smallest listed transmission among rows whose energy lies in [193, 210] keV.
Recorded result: 221.8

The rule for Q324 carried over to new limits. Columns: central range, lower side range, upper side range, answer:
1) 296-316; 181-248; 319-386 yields 6.71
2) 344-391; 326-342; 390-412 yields 0.32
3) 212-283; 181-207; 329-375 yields 3.97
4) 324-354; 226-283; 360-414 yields -2.14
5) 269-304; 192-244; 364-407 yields 2.14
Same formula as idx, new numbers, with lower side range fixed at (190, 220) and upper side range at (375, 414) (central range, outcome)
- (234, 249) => -0.6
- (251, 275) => 3.9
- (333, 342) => -1.1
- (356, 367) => -0.5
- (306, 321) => 8.2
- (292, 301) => 0.1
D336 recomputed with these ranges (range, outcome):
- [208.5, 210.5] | 242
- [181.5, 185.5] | 233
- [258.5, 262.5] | 228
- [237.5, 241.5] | 252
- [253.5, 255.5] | 248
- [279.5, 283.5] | 247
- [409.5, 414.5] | 235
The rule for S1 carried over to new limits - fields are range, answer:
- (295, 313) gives 87.28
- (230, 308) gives 123.6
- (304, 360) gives 86.95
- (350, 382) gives 224.8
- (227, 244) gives 234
